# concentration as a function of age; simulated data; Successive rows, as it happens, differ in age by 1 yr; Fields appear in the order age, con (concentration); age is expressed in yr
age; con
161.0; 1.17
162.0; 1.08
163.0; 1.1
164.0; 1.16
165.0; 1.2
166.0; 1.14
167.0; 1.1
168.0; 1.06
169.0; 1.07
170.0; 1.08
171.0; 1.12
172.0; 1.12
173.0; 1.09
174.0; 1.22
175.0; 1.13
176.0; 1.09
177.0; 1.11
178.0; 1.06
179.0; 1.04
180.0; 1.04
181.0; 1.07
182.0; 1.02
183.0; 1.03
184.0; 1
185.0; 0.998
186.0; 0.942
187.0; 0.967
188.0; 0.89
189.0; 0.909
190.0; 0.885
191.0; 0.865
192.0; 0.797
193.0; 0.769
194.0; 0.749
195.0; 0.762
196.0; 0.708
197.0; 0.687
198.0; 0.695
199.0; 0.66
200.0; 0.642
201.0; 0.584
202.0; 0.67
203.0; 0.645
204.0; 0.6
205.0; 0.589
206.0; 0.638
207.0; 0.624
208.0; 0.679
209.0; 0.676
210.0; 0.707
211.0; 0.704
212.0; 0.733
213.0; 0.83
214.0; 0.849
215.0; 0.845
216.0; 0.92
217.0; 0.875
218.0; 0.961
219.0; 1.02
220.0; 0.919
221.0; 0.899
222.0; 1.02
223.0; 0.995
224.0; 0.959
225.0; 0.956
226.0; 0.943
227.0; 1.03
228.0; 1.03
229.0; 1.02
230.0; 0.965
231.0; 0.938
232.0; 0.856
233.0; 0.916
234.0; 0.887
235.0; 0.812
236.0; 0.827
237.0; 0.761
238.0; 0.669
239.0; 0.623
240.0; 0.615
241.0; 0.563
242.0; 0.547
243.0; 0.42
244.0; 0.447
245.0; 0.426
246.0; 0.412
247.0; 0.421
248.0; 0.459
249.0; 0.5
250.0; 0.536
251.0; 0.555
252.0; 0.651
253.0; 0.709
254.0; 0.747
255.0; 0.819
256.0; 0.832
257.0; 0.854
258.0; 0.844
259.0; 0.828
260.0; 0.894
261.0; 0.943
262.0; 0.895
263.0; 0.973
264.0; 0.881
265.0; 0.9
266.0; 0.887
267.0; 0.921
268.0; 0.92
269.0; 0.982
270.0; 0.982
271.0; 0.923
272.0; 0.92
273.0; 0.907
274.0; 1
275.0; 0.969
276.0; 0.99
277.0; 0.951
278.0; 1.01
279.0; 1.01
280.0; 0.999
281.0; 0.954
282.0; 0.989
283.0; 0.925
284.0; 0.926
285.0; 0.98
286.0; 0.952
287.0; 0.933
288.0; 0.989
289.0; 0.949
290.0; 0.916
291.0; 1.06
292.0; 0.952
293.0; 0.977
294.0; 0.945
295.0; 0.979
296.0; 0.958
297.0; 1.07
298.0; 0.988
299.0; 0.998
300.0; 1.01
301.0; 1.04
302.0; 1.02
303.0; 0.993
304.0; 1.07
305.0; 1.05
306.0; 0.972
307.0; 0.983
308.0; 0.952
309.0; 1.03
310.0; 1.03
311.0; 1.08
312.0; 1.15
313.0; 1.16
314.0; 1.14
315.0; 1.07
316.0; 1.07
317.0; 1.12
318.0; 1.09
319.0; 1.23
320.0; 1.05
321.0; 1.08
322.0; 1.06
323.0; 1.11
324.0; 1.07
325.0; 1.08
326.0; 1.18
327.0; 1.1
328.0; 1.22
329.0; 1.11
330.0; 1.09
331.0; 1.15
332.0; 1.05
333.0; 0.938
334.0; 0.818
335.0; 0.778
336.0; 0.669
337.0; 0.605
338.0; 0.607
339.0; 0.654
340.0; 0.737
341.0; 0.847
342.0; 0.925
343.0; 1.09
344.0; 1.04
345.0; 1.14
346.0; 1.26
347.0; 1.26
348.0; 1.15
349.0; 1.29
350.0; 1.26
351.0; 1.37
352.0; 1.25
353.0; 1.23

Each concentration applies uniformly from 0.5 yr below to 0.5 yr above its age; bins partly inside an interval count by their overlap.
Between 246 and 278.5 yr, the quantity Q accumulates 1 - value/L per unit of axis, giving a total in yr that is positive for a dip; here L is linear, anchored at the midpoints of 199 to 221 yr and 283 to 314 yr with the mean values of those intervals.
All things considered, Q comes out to 2.86 yr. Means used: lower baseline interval 0.75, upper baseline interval 1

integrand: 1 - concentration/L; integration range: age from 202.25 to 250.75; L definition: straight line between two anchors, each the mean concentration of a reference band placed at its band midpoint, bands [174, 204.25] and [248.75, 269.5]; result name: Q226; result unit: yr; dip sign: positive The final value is 5.21 yr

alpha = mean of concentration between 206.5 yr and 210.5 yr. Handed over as 0.671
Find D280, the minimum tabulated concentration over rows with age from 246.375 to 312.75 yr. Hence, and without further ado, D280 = 0.421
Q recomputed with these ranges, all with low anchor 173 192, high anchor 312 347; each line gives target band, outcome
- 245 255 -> 4.5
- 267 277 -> 0.6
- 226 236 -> 0.8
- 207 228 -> 2.9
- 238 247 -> 4.5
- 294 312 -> 0.0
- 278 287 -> 0.4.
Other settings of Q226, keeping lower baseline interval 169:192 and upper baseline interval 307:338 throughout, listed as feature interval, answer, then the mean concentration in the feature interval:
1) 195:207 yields 4.4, 0.651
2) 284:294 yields 0.7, 0.964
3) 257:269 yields 1.5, 0.9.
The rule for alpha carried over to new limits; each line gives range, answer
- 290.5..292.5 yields 1.01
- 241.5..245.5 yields 0.46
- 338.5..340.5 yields 0.696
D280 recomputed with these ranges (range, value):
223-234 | 0.856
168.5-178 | 1.06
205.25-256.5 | 0.412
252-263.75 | 0.651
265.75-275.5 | 0.887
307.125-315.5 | 0.952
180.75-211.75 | 0.584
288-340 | 0.605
